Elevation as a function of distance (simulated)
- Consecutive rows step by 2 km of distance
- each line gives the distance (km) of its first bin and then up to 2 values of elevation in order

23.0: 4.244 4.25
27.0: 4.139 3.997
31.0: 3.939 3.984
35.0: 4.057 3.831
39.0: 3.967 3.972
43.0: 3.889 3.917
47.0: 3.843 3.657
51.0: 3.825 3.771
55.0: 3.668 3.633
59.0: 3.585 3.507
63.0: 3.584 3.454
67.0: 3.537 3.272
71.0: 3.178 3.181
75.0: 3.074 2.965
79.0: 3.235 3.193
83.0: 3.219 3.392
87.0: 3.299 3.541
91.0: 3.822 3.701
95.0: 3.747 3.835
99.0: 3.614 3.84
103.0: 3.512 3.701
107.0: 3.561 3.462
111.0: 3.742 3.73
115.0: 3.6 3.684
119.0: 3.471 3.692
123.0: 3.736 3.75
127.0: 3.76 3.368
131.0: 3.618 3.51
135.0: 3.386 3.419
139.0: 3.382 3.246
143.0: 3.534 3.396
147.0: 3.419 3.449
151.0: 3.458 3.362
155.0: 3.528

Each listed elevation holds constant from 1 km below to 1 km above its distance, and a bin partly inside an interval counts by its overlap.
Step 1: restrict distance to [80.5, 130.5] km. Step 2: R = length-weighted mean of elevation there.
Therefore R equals 3.6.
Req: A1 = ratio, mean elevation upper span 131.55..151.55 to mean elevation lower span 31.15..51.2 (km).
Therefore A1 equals 0.88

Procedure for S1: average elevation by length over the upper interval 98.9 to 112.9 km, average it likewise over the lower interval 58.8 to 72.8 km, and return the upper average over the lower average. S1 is 1.1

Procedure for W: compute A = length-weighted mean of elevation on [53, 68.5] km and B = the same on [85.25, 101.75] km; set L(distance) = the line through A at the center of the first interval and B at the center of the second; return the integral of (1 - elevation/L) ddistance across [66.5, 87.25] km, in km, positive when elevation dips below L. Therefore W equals 2.25 km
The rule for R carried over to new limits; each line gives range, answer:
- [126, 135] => 3.54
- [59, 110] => 3.46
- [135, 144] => 3.39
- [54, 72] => 3.49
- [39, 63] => 3.75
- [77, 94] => 3.4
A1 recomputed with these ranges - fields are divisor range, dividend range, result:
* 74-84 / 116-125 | 1.17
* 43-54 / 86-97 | 0.96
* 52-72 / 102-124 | 1.03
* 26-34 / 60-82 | 0.82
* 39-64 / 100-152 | 0.95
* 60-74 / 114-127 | 1.08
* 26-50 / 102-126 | 0.92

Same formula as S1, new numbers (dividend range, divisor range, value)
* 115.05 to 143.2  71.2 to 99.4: 1.04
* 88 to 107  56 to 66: 1.04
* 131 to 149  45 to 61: 0.92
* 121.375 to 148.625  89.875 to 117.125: 0.95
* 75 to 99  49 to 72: 0.97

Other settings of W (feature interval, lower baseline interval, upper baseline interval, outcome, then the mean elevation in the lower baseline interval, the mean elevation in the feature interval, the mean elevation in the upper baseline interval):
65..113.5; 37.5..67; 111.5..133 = 2.8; 3.73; 3.47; 3.64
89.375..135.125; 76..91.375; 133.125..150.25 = -3.9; 3.31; 3.65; 3.41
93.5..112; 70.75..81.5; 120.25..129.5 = -1.3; 3.13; 3.67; 3.68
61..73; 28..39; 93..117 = 1.4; 3.96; 3.39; 3.67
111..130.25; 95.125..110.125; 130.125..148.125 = -0.6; 3.65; 3.65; 3.43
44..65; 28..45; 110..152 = 1.0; 3.95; 3.69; 3.54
